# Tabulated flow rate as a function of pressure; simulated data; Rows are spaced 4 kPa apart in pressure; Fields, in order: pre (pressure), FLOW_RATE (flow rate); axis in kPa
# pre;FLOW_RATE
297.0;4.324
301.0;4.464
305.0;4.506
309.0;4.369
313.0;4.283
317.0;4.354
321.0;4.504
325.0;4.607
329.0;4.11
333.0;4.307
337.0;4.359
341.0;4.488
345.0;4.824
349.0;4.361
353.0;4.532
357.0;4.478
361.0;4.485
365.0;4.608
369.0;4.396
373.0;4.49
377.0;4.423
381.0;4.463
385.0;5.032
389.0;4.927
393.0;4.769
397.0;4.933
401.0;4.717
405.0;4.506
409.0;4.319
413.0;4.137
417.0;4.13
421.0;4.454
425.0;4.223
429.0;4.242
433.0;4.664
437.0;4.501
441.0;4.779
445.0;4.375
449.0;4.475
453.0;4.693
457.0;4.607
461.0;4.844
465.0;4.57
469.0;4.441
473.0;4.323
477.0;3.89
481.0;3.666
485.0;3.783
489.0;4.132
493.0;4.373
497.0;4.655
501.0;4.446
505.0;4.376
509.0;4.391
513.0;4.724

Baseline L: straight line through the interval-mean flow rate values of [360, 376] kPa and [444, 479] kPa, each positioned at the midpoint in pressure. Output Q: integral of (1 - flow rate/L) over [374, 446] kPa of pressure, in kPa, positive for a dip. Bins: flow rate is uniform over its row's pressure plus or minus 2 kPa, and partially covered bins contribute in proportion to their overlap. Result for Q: -0.8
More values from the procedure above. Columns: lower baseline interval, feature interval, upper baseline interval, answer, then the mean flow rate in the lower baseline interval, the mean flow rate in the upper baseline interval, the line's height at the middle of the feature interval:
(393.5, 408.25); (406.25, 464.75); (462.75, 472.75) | 1.5 kPa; 4.69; 4.48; 4.58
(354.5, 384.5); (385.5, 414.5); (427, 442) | -0.8 kPa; 4.51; 4.53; 4.52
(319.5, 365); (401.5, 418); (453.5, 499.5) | 0.3 kPa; 4.47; 4.31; 4.39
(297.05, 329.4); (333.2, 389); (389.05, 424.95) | -1.0 kPa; 4.41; 4.5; 4.46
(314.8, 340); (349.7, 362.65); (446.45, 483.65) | -0.3 kPa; 4.38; 4.38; 4.38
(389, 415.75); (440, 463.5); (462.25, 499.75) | -1.4 kPa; 4.58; 4.22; 4.35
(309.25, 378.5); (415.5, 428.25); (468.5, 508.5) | 0.1 kPa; 4.45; 4.21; 4.32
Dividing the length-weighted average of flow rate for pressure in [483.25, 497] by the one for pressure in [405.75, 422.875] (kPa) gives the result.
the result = 1.0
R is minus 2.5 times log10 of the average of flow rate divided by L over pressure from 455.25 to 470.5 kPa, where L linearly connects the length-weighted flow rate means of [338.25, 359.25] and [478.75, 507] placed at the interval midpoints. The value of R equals -0.09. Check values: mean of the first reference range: 4.53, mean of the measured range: 4.62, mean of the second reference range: 4.2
